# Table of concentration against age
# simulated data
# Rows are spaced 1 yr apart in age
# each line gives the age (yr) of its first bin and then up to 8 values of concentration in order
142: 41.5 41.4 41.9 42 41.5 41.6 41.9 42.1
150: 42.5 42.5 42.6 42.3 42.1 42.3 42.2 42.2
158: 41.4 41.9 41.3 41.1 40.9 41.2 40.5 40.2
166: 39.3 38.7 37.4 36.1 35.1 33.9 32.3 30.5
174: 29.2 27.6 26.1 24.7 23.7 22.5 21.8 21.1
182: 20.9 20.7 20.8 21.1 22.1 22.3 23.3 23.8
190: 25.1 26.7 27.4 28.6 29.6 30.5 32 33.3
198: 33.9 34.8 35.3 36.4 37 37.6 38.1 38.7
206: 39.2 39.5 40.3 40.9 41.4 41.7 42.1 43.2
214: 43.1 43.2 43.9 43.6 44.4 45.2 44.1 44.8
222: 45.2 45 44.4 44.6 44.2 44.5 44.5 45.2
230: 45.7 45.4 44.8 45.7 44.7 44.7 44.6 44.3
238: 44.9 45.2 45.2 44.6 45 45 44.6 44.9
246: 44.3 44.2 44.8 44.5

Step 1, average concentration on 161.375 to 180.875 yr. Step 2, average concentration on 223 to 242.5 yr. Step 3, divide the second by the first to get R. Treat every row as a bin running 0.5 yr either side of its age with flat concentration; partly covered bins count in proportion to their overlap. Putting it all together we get 1.38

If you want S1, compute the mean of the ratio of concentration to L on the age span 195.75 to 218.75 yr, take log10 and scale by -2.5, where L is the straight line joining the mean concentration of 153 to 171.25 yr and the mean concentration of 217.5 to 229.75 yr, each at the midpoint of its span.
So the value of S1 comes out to 0.11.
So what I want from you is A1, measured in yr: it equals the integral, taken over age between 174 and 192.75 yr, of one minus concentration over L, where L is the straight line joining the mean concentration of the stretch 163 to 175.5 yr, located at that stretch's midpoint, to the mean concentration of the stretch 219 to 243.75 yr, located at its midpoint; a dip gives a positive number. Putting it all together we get 6.9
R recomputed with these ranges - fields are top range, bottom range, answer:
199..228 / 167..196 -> 1.55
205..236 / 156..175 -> 1.15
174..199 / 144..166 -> 0.62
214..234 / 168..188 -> 1.71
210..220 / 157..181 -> 1.27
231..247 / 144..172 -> 1.11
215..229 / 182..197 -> 1.75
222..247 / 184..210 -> 1.41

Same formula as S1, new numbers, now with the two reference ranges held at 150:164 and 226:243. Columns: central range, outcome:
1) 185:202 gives 0.43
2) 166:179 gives 0.33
